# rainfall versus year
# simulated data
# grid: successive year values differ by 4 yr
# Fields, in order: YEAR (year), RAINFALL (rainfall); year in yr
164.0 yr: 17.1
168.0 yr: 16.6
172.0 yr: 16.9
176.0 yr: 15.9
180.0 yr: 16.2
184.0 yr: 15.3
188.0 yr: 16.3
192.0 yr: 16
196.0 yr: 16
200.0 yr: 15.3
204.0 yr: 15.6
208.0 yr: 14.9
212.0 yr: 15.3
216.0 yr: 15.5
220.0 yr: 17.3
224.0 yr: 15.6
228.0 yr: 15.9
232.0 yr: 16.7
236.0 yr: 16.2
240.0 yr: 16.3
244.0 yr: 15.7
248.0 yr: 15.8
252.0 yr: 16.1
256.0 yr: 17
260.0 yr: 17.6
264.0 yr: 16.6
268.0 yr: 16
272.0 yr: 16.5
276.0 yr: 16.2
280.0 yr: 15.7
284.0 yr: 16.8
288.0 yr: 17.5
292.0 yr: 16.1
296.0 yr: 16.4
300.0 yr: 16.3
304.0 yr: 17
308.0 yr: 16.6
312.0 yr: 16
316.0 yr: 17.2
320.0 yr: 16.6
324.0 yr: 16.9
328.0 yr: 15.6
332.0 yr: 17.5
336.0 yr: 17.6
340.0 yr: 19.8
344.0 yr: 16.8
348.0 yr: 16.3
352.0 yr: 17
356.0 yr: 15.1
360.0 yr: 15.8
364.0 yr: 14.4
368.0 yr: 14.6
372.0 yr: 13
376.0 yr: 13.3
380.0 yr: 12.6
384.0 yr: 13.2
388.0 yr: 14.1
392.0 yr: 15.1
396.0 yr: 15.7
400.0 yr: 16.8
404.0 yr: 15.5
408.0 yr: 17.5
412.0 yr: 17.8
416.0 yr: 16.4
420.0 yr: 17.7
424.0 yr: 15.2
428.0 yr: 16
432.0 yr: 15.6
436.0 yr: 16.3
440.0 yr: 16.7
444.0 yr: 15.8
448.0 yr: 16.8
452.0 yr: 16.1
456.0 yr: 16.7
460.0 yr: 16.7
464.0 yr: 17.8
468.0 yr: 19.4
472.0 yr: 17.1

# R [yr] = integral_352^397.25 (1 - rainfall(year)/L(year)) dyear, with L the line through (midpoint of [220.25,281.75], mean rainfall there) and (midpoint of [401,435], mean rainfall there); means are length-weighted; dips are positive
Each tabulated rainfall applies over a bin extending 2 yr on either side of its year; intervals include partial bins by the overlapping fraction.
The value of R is 5.68 yr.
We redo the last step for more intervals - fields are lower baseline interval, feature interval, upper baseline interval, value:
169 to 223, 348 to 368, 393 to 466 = 0.9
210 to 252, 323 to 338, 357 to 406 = -1.9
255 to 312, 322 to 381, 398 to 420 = 3.3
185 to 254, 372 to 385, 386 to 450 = 2.5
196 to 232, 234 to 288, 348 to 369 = -2.5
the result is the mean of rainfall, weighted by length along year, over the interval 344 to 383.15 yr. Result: 14.7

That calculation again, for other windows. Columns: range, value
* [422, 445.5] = 15.9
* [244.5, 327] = 16.5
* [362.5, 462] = 15.6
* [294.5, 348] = 16.9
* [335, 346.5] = 18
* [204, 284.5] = 16.2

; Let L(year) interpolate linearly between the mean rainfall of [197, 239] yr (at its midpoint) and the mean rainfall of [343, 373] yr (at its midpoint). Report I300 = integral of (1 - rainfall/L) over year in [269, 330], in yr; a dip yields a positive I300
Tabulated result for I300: -3.5 yr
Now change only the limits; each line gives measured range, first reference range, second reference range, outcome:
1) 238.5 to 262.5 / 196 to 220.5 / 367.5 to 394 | -2.1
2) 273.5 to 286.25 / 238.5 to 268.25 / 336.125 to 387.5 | -0.1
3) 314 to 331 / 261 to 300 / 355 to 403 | -1.1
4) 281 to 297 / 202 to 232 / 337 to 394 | -1.2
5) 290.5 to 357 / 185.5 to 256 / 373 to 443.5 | -4.4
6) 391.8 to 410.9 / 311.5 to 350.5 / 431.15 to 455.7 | 0.3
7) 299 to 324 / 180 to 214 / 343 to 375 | -2.1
